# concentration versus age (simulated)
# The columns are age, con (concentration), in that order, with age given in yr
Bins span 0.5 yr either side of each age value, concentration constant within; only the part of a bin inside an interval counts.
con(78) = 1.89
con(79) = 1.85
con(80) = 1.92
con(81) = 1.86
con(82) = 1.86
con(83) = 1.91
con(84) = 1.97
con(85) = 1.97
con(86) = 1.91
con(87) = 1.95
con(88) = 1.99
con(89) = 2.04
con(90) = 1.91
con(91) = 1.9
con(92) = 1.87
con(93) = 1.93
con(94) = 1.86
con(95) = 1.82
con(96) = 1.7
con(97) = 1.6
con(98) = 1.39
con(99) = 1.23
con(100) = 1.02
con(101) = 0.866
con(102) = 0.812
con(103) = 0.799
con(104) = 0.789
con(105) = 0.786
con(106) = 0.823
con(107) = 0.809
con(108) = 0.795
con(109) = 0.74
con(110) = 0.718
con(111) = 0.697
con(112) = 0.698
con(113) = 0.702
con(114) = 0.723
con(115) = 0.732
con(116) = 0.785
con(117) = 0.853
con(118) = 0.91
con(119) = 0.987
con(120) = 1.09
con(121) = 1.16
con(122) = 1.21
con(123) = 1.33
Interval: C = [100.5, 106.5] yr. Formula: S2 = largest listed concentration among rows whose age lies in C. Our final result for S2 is 0.866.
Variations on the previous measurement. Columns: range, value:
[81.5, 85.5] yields 1.97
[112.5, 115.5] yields 0.732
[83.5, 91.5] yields 2.04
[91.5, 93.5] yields 1.93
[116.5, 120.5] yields 1.09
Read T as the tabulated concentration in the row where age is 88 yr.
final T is 1.99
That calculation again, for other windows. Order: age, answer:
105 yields 0.786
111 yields 0.697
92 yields 1.87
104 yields 0.789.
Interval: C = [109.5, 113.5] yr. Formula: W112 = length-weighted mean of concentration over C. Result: 0.704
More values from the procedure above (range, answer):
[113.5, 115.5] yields 0.728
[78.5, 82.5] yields 1.87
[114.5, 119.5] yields 0.853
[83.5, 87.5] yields 1.95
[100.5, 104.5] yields 0.817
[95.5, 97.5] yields 1.65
